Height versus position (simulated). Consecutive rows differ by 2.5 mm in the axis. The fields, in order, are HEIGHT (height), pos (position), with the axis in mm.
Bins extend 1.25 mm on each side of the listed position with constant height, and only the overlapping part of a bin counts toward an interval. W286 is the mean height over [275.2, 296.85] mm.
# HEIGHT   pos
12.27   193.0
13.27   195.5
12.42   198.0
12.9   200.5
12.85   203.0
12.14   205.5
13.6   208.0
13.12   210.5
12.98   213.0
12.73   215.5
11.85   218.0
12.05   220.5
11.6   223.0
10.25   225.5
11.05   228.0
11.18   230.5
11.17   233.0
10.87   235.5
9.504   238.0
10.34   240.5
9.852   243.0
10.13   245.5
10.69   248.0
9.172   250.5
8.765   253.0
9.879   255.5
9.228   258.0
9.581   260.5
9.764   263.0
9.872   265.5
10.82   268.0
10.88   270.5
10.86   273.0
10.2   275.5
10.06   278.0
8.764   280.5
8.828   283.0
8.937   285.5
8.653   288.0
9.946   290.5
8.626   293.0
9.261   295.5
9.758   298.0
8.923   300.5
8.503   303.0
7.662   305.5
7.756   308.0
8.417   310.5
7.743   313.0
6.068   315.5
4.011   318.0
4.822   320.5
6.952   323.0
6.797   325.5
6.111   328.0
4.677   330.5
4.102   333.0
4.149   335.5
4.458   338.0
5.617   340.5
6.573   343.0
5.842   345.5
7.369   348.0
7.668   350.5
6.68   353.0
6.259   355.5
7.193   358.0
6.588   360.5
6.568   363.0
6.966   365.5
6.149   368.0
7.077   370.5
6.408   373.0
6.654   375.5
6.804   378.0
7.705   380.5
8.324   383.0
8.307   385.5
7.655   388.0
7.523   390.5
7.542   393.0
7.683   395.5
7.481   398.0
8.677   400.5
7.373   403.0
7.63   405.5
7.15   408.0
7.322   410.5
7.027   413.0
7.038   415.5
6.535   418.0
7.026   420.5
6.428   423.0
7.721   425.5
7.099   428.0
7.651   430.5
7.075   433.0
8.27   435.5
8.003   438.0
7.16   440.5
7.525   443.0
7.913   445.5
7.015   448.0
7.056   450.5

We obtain 9.21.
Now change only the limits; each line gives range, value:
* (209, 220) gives 12.6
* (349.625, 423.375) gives 7.19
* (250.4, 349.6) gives 7.95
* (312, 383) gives 6.25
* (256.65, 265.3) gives 9.57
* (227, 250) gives 10.5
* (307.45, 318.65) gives 6.89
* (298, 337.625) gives 6.51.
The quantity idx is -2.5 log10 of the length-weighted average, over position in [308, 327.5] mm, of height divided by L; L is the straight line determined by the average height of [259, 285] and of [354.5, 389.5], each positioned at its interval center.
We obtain 0.31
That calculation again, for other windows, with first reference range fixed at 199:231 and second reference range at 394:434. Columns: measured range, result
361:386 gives 0.18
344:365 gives 0.28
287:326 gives 0.27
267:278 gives 0.02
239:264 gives 0.16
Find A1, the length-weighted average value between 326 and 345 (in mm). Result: 5.19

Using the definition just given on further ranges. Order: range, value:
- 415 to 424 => 6.74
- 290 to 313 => 8.67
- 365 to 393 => 7.25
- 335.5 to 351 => 6.02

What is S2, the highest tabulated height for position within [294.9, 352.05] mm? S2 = 9.758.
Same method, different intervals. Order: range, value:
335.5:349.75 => 7.369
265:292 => 10.88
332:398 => 8.324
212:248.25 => 12.98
